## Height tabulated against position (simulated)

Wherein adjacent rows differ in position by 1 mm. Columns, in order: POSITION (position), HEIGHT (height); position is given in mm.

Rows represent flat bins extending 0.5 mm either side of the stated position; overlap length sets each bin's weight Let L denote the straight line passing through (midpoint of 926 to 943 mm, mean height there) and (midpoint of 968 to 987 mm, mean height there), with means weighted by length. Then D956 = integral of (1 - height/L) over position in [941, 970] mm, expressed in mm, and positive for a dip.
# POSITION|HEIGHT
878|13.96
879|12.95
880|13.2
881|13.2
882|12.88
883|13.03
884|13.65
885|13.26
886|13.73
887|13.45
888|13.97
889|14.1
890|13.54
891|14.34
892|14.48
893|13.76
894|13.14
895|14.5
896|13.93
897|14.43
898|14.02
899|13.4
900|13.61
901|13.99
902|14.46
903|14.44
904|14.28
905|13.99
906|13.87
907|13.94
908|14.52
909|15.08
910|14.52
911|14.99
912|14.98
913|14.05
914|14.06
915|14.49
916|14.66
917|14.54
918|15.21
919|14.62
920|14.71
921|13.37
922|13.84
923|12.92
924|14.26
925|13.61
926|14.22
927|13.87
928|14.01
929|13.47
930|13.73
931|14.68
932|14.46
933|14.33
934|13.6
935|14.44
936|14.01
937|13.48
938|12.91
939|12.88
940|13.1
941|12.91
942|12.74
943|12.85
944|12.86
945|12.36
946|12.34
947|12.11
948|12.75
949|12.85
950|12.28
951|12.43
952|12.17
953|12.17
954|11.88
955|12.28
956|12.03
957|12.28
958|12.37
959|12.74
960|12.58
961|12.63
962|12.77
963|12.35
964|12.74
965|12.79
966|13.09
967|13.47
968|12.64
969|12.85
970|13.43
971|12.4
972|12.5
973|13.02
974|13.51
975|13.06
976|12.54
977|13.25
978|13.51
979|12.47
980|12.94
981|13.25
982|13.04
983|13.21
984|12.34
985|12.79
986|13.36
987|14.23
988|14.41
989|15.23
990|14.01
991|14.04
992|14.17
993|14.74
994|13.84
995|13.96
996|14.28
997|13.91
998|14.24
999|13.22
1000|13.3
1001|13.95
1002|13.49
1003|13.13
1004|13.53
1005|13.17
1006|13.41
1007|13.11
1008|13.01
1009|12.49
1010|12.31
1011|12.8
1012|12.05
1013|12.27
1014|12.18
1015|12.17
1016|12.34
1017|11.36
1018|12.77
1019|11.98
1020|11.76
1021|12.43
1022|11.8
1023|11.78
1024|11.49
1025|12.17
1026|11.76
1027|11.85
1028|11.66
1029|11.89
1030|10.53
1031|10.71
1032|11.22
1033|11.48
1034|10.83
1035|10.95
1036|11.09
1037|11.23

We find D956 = 1.7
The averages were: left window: 13.7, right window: 13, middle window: 12.6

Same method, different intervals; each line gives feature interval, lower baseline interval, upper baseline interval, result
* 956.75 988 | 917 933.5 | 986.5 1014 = 1.8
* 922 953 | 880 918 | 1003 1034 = 0.3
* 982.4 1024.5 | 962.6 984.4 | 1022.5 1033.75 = -3.3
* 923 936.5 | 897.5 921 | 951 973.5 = -0.3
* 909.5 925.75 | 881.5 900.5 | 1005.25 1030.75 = -1.1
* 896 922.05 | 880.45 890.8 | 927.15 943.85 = -1.5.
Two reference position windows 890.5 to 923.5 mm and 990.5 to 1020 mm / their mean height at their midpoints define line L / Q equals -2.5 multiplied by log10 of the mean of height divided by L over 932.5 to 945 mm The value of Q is 0.04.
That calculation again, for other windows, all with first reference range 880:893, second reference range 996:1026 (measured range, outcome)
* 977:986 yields -0.01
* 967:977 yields 0.00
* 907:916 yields -0.09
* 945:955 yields 0.07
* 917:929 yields -0.06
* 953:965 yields 0.06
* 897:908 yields -0.04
